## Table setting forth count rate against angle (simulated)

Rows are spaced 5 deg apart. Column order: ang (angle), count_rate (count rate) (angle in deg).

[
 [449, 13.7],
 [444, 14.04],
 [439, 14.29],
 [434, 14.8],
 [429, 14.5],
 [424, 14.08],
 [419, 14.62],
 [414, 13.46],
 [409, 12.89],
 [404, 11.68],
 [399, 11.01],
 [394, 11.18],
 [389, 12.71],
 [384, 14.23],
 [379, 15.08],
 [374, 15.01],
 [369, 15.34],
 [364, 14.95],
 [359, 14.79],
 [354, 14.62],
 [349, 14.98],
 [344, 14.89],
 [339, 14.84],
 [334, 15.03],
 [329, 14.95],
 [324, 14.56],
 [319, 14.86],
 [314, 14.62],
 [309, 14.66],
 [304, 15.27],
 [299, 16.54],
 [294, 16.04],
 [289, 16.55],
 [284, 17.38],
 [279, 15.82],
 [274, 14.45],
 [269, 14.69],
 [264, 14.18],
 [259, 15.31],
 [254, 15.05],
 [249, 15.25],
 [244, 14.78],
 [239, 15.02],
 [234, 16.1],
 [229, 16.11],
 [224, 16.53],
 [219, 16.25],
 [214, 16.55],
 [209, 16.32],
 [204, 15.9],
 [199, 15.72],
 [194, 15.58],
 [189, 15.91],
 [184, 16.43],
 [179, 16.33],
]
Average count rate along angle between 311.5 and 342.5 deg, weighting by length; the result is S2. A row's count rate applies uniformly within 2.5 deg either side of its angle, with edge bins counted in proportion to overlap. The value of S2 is 14.8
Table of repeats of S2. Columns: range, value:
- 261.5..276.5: 14.4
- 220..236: 16.3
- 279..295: 16.6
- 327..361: 14.9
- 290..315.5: 15.5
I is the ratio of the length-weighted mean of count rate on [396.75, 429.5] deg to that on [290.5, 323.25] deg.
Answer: 0.9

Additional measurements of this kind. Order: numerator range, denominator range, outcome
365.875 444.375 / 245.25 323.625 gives 0.89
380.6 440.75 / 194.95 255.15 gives 0.84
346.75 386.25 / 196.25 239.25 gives 0.92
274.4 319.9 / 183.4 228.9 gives 0.98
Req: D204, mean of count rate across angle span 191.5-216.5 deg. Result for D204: 16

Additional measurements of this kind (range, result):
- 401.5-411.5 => 12.3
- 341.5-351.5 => 14.9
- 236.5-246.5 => 14.9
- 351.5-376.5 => 14.9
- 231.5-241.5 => 15.6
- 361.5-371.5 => 15.1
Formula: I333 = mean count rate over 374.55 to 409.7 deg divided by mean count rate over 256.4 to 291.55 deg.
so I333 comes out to 0.8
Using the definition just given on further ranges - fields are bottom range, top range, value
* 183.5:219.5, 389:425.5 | 0.79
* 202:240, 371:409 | 0.81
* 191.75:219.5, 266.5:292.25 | 0.98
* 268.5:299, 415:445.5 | 0.90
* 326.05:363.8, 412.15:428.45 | 0.95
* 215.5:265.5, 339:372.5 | 0.96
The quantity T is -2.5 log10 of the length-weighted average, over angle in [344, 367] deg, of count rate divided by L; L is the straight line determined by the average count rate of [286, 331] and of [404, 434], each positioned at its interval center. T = -0.011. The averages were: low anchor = 15.4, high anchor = 13.8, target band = 14.9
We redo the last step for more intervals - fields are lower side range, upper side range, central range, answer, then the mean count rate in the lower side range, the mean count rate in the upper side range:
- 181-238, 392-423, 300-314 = -0.052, 16.1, 12.6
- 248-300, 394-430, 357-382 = -0.094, 15.6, 13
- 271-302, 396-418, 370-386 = -0.120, 16.1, 12.4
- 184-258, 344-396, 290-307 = -0.064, 15.8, 14.3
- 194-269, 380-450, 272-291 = -0.075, 15.6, 13.4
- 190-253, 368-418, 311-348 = -0.047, 15.8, 13.2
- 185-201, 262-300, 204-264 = 0.004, 15.8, 15.7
